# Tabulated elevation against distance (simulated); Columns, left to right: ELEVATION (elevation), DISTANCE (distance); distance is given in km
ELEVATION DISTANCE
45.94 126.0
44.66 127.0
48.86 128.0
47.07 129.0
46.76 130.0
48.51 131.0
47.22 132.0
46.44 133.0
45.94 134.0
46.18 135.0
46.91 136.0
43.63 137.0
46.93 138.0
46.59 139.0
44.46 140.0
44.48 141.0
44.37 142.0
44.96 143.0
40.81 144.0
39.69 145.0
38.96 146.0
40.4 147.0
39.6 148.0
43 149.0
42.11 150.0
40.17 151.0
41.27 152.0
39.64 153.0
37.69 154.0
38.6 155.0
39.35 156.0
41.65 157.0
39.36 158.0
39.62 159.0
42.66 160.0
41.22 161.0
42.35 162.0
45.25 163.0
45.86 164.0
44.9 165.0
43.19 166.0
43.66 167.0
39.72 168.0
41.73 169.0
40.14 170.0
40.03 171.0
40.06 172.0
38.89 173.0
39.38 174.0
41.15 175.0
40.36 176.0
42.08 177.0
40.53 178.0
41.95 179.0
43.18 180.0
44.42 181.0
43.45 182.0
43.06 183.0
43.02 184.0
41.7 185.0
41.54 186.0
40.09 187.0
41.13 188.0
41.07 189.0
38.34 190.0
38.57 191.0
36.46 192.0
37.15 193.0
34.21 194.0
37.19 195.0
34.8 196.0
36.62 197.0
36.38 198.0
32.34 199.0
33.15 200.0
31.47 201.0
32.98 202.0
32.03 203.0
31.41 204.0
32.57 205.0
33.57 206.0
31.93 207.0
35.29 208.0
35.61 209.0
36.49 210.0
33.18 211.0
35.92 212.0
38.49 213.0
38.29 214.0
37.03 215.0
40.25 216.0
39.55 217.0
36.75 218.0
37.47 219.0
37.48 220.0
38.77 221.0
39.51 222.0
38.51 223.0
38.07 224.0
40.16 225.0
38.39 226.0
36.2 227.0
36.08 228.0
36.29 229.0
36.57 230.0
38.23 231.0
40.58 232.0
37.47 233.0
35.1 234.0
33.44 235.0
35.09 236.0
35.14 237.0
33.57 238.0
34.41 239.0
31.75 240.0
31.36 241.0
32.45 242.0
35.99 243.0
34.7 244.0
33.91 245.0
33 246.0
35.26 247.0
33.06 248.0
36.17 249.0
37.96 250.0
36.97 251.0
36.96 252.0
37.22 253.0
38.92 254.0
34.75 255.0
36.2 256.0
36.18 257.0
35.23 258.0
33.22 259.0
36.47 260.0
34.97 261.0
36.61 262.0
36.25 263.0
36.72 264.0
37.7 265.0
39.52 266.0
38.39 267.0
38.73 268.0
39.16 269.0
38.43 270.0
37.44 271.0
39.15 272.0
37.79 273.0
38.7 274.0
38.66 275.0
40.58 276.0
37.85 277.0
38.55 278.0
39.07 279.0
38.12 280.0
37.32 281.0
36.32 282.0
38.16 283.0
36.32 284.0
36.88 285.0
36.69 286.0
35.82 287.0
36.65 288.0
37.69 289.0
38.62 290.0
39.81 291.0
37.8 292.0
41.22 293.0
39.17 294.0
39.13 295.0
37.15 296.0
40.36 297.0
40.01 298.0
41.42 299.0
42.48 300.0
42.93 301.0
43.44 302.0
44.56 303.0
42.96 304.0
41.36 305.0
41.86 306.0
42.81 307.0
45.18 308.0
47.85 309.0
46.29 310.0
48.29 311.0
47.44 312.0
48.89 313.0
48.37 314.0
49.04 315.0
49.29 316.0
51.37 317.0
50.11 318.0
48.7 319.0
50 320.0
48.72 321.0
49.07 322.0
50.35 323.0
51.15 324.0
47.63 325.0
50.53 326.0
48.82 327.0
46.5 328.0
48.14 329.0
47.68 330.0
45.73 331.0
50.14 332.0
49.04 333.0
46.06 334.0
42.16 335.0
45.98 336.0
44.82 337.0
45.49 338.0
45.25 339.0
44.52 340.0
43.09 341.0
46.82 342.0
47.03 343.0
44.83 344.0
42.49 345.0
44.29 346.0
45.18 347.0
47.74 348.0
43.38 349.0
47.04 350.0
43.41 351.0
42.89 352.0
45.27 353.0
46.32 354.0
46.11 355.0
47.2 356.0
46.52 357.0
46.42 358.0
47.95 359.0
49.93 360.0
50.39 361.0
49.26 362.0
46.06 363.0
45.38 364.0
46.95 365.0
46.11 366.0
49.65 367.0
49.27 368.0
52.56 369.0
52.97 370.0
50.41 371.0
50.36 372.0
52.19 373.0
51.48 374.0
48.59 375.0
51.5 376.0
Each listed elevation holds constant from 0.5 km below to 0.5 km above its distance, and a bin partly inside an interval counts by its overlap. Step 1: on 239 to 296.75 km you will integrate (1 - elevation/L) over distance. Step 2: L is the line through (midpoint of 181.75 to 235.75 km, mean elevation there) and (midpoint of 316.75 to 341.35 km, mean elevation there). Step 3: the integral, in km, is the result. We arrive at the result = 7.3 km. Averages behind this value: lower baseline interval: 37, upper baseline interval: 47.6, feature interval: 36.9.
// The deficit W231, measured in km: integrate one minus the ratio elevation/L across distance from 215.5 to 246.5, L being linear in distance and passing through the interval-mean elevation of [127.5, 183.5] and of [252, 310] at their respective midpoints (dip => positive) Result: 3.12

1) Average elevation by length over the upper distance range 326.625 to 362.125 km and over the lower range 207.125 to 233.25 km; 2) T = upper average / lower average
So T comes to 1.23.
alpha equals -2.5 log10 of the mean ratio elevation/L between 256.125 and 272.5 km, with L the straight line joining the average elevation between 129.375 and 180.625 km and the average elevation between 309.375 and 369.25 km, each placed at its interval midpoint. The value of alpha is 0.22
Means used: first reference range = 42.4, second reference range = 47.2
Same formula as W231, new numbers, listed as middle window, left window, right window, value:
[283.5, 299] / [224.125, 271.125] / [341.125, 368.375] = 0.77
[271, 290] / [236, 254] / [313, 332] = 1.59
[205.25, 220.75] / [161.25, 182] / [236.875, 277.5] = 1.09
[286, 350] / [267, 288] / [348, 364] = -3.74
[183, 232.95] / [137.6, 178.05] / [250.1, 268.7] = 2.85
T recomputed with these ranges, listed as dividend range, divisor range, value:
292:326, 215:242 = 1.24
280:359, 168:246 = 1.19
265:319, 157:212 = 1.06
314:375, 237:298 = 1.29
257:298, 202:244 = 1.05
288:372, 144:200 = 1.14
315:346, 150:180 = 1.15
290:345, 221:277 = 1.24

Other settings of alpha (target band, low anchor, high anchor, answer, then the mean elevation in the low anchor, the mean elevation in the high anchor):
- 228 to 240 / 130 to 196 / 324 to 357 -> 0.21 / 41.8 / 46.1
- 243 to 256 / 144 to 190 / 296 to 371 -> 0.22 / 41.3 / 46.5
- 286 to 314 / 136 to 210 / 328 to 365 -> 0.06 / 39.8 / 46.1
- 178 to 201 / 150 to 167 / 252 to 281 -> 0.04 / 41.5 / 37.5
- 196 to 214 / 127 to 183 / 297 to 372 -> 0.27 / 42.7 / 46.7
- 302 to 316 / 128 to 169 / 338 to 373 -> 0.01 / 43.1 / 46.9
